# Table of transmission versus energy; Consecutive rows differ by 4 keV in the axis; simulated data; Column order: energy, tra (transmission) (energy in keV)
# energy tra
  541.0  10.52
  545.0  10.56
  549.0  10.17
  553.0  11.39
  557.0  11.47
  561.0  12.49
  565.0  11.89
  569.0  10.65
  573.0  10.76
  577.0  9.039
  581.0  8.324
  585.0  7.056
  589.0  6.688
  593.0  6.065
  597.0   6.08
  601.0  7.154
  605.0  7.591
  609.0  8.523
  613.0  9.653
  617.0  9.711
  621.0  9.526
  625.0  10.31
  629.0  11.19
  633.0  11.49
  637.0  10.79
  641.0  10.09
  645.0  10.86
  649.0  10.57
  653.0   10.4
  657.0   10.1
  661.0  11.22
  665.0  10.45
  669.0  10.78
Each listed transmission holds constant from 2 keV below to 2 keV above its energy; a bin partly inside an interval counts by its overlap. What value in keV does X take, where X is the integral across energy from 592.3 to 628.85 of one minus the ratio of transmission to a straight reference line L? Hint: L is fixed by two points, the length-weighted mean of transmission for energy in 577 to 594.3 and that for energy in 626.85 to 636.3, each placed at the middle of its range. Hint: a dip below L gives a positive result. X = 3.9 keV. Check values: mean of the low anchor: 7.3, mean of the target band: 8.52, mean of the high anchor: 11.2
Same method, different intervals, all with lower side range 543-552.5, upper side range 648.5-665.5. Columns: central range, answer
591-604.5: 5.10 keV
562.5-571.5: -0.66 keV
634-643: -0.01 keV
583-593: 3.63 keV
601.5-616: 2.78 keV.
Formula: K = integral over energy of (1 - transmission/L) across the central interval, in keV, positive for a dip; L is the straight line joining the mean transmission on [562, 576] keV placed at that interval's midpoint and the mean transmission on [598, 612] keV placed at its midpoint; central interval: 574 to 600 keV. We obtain 5.8 keV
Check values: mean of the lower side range 11.1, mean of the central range 7.34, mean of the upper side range 7.77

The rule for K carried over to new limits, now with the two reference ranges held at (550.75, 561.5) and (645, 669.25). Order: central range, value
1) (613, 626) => 1.42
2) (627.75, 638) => -0.32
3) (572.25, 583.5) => 2.27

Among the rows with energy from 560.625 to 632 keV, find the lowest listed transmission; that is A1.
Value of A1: 6.065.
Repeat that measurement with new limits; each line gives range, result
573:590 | 6.688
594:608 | 6.08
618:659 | 9.526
